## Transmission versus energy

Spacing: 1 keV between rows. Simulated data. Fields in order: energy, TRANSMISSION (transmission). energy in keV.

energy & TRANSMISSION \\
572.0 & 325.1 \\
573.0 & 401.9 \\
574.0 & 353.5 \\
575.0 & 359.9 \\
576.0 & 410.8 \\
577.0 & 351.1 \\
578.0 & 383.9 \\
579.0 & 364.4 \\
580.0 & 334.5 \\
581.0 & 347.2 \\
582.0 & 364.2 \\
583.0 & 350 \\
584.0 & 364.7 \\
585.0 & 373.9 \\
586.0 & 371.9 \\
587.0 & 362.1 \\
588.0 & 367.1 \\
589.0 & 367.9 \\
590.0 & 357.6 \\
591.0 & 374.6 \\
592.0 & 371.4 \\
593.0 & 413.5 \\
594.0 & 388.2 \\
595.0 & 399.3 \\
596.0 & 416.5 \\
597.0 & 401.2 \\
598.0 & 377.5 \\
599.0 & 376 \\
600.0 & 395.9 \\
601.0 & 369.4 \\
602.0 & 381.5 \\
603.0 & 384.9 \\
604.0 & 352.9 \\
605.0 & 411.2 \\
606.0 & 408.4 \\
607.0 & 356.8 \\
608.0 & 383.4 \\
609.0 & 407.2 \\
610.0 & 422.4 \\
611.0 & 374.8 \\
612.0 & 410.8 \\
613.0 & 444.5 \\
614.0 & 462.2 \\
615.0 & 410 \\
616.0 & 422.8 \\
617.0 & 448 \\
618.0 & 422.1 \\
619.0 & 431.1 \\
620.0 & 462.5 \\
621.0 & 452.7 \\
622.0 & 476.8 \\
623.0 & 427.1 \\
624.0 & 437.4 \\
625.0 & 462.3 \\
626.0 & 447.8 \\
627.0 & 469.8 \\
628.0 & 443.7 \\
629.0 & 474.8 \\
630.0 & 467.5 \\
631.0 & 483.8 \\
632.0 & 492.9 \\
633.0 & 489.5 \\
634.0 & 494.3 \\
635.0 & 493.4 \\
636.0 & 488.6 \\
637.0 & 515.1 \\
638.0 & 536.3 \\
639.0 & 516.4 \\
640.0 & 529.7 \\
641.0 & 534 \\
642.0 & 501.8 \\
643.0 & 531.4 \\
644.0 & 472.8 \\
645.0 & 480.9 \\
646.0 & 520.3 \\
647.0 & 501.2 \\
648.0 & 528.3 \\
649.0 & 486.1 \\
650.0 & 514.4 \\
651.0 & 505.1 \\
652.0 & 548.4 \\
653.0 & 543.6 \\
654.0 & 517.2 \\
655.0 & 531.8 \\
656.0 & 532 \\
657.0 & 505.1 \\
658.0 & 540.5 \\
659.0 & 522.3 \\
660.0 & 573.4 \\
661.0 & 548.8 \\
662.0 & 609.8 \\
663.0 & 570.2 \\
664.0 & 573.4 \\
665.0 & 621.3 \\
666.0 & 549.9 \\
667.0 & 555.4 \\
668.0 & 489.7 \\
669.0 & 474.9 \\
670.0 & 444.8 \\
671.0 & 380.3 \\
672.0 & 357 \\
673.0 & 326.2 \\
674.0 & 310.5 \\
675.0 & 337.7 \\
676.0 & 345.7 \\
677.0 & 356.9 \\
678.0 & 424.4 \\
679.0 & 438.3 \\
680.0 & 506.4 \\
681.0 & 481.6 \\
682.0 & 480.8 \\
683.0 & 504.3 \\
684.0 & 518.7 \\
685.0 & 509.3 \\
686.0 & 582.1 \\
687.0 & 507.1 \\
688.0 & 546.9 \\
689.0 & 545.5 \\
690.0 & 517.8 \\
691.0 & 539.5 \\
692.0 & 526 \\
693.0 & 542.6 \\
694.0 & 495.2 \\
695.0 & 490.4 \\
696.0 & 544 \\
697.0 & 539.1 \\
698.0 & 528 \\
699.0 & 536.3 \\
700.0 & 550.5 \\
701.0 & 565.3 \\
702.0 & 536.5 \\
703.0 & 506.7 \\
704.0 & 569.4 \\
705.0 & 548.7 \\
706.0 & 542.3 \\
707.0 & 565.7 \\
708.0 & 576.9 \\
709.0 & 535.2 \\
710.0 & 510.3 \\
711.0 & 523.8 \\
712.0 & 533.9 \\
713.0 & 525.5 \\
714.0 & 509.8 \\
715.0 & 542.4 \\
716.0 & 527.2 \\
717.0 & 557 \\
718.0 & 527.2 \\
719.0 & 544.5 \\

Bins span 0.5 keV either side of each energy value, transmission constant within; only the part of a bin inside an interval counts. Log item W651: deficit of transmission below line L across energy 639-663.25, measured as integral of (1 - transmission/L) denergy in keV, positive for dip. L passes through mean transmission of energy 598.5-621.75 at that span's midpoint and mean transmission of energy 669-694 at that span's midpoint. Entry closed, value -4.8 keV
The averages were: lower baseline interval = 409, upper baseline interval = 461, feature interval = 526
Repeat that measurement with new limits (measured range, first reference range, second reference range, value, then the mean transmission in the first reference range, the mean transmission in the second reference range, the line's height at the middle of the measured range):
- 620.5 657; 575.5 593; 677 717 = -4.4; 367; 523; 443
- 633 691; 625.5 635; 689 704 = 0.4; 475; 532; 502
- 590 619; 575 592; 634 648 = 1.3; 365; 510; 418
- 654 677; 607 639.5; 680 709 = 0.7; 454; 532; 500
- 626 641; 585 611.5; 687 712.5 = -1.9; 384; 536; 437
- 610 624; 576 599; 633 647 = 0.5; 374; 508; 449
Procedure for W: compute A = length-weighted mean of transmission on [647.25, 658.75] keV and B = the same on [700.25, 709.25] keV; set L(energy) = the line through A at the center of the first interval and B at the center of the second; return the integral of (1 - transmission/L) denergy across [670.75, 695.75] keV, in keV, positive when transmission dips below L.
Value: 3.5 keV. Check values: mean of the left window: 522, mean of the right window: 550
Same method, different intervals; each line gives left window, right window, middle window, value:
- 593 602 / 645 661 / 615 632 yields 0.06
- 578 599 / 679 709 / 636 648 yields -1.58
